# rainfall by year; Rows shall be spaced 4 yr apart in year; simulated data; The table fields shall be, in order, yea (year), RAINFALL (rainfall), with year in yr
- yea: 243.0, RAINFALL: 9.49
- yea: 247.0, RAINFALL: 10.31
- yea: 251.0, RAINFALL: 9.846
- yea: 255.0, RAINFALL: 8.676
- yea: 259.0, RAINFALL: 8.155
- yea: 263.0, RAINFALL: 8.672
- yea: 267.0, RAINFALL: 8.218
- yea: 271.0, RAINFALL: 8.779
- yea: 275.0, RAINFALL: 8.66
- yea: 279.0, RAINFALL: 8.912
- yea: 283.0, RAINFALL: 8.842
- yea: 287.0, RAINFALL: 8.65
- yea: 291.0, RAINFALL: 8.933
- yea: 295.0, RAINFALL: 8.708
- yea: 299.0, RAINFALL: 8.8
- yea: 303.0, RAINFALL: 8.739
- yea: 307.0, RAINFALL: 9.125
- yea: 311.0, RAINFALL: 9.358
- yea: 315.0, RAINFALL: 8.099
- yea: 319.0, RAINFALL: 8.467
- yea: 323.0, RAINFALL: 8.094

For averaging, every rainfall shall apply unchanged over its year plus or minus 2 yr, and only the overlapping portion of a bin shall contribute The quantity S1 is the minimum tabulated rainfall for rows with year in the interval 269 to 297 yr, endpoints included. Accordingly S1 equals 8.65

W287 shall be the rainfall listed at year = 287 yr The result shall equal 8.65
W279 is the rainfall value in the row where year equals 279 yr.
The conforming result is 8.912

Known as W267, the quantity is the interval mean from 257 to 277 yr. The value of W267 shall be 8.5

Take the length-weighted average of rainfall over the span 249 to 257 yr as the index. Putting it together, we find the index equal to 9.26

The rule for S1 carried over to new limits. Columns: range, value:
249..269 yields 8.155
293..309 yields 8.708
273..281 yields 8.66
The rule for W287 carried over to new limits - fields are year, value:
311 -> 9.358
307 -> 9.125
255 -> 8.676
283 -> 8.842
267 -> 8.218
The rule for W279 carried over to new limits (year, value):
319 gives 8.467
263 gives 8.672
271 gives 8.779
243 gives 9.49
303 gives 8.739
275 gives 8.66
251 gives 9.846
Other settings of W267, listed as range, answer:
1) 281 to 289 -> 8.75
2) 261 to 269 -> 8.45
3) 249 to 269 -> 8.71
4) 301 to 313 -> 9.07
